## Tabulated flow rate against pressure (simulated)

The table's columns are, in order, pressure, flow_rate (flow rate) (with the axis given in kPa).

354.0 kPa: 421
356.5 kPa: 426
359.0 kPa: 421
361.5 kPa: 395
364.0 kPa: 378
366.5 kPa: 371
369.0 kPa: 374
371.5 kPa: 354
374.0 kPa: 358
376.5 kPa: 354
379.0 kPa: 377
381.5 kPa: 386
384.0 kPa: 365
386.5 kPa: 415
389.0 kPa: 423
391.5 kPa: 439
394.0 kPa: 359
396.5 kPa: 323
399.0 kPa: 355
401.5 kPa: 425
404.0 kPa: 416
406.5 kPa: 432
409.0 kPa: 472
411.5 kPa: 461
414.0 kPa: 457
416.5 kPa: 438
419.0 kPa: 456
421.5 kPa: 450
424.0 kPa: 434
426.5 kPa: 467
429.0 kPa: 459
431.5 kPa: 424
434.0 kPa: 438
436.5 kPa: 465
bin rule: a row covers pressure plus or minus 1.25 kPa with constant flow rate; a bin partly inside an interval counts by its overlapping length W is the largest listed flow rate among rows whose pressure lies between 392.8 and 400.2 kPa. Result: 359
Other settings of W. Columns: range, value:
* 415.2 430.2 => 467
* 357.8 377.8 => 421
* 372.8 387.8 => 415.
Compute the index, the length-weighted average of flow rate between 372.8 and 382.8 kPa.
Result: 369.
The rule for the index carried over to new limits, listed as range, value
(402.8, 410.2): 440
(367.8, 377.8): 360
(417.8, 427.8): 452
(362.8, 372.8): 369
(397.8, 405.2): 399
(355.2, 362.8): 414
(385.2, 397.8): 392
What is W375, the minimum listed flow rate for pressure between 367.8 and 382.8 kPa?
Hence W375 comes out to 354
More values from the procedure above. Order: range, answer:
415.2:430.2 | 434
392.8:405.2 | 323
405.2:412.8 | 432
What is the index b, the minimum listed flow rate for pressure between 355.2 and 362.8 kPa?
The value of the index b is 395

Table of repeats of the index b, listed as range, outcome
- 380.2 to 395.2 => 359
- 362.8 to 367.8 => 371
